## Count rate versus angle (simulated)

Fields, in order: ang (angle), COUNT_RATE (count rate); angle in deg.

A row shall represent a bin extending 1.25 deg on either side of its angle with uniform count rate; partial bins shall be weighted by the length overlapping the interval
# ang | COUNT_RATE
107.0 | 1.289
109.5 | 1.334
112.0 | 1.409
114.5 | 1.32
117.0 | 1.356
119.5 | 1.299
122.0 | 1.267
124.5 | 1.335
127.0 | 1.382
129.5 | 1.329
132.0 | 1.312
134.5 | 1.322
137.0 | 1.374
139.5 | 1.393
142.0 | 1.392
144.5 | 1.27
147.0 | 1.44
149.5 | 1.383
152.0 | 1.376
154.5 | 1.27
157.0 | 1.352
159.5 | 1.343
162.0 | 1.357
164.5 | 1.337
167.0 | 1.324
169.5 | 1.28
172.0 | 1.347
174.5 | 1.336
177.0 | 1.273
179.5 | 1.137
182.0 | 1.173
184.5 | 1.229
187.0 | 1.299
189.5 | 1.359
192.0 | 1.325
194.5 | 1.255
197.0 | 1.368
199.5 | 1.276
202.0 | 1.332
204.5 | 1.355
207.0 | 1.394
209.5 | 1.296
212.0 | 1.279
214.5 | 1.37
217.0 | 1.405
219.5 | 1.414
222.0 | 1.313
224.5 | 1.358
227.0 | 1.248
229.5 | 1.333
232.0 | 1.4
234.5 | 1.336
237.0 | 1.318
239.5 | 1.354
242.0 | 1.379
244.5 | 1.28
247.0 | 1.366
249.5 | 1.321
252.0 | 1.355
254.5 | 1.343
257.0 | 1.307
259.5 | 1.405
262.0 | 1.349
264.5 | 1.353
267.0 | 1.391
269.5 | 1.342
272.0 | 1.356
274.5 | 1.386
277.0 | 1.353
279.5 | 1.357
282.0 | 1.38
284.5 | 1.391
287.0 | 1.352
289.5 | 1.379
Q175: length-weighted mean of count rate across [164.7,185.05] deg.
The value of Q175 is 1.27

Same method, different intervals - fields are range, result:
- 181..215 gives 1.31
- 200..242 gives 1.34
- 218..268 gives 1.35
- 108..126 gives 1.33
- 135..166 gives 1.36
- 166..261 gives 1.32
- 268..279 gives 1.36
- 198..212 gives 1.33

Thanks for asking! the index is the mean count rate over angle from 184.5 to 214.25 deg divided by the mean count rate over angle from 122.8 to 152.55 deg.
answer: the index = 0.97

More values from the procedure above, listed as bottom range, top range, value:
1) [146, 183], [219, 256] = 1.02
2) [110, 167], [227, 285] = 1.00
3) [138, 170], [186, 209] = 0.98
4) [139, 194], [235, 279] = 1.03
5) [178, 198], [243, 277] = 1.07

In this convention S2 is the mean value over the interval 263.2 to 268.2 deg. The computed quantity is 1.37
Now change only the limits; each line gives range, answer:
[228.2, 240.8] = 1.35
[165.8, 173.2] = 1.32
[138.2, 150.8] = 1.38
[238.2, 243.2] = 1.37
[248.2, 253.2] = 1.34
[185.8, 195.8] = 1.31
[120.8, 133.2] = 1.33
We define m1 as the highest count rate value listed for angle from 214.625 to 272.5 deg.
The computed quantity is 1.414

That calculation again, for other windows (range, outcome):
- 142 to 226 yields 1.44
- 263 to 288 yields 1.391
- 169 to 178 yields 1.347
